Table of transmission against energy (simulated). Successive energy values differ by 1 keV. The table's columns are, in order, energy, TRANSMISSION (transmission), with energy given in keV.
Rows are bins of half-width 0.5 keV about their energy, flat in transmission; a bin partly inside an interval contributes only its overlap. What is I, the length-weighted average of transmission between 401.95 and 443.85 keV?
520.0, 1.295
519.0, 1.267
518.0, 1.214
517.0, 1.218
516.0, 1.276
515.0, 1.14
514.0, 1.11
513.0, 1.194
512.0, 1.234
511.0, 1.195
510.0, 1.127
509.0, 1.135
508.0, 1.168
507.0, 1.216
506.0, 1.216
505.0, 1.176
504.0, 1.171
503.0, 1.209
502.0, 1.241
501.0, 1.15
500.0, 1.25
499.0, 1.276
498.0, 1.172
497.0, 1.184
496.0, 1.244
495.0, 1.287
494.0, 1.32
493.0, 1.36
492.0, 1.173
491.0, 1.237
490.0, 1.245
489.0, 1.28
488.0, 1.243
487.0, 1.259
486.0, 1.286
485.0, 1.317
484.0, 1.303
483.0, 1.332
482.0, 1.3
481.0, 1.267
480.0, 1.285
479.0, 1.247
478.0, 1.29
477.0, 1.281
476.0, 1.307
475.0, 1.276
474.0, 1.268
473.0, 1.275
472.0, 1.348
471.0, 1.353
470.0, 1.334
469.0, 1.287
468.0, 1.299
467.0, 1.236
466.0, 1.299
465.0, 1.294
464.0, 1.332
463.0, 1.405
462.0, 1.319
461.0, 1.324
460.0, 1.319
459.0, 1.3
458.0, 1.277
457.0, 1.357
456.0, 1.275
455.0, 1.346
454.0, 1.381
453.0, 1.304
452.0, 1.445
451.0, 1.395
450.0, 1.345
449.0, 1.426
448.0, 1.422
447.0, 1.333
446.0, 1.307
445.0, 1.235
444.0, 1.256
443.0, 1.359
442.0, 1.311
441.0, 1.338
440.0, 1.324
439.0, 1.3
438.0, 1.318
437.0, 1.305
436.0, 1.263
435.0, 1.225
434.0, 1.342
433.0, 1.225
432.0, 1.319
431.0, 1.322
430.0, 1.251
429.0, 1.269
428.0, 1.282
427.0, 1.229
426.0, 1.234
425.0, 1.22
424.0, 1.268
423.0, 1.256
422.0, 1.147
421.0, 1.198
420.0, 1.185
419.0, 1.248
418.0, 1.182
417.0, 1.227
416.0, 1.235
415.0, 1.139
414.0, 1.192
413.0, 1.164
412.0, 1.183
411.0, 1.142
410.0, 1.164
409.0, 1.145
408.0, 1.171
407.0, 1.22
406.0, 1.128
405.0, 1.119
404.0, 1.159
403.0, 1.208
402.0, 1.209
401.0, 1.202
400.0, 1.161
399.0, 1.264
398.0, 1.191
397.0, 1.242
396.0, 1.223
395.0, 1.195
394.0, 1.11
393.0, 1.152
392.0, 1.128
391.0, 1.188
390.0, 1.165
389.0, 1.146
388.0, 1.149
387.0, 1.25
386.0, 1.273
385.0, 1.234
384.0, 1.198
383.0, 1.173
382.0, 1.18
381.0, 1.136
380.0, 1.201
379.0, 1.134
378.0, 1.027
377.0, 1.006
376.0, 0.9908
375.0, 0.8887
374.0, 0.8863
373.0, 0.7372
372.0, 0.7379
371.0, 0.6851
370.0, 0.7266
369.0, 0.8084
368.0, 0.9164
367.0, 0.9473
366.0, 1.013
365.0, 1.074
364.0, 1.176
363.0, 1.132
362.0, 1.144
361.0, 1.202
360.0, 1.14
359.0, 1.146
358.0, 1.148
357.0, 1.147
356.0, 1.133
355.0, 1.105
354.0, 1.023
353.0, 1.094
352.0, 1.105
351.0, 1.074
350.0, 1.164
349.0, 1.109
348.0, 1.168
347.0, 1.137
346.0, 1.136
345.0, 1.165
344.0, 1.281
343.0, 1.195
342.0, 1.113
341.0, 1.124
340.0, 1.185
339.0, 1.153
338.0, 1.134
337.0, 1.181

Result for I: 1.23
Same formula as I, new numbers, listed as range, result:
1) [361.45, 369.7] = 1.02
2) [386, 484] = 1.26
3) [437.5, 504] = 1.3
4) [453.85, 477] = 1.31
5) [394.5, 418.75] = 1.19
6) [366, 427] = 1.12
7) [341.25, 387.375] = 1.08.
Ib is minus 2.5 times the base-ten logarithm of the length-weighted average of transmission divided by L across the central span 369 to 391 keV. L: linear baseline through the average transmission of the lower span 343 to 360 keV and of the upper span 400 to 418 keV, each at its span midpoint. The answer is 0.11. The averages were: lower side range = 1.14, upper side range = 1.18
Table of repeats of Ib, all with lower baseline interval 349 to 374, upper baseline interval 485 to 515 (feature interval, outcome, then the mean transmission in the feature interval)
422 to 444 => -0.141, 1.28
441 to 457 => -0.171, 1.34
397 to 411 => -0.094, 1.18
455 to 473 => -0.128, 1.31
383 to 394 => -0.119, 1.18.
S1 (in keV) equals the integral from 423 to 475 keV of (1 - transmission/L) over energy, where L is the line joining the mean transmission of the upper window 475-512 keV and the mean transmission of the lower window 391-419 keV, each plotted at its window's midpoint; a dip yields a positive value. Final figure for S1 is -4.15 keV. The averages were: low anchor 1.18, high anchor 1.24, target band 1.31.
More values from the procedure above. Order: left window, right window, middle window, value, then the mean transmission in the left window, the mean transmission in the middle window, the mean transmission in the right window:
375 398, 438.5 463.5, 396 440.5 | 0.8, 1.15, 1.22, 1.34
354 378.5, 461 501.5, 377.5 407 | -3.3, 0.997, 1.18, 1.28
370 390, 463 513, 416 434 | -1.7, 1.05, 1.24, 1.26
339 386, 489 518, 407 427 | -1.2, 1.07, 1.2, 1.21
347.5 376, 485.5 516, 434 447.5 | -2.0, 1.02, 1.3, 1.22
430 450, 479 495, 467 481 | 0.0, 1.31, 1.29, 1.28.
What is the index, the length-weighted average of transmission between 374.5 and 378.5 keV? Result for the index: 0.978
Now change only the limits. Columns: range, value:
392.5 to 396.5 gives 1.17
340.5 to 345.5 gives 1.18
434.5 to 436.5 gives 1.24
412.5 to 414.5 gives 1.18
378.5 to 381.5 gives 1.16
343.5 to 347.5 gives 1.18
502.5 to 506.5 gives 1.19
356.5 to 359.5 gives 1.15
